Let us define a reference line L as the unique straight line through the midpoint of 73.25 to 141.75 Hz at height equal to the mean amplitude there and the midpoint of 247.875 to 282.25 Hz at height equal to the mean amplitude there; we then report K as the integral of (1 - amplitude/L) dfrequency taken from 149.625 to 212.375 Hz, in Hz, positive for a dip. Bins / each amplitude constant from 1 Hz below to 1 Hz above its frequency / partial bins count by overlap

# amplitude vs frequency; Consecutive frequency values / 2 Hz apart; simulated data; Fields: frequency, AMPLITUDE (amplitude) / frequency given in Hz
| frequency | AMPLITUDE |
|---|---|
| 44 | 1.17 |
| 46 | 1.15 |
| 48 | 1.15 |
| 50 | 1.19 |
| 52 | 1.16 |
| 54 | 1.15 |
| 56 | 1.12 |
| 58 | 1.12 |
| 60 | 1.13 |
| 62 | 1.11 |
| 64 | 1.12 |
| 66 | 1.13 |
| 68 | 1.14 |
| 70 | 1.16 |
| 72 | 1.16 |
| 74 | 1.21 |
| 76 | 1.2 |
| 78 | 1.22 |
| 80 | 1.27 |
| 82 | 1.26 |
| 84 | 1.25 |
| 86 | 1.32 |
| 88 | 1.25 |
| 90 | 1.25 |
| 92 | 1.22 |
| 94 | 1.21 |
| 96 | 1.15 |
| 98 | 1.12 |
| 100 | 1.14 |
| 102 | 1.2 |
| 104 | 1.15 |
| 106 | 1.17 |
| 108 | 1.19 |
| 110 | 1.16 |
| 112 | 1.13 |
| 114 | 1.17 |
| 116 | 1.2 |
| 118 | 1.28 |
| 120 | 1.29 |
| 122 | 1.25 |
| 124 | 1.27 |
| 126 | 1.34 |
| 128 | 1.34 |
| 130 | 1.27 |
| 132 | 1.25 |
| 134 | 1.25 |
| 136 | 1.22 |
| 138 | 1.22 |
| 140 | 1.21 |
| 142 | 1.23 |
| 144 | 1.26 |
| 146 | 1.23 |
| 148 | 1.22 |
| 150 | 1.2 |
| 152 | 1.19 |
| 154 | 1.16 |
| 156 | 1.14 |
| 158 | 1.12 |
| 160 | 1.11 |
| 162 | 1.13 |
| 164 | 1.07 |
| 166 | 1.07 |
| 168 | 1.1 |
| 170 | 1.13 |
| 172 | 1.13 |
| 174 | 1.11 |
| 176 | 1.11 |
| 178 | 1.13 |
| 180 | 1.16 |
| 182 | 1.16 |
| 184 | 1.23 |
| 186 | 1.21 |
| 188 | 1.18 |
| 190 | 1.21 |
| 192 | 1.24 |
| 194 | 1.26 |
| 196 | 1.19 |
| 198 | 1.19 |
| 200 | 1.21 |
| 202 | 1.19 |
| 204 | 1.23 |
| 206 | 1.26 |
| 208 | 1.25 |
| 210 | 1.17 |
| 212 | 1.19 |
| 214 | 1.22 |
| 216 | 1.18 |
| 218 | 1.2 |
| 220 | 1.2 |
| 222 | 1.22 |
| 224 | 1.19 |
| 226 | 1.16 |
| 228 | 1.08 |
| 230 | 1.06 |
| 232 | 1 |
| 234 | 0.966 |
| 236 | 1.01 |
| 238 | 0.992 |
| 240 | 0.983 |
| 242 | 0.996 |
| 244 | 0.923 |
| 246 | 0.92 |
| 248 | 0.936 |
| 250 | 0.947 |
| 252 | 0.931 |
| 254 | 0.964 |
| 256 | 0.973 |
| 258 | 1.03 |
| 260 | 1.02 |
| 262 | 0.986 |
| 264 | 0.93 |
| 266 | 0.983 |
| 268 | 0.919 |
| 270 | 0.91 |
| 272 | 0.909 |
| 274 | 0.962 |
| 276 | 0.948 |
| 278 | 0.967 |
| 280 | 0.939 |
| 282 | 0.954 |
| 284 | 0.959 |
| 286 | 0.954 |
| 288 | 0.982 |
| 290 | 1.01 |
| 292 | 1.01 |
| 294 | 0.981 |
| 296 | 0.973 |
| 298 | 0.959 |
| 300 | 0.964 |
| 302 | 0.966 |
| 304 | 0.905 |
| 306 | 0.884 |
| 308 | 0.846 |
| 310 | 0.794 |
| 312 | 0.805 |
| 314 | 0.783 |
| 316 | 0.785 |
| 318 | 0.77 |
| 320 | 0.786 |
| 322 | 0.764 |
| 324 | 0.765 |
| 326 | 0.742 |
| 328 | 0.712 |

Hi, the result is -4.1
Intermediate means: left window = 1.22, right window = 0.957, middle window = 1.17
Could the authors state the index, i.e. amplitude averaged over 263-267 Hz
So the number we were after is 0.957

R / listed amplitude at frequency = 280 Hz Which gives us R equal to 0.939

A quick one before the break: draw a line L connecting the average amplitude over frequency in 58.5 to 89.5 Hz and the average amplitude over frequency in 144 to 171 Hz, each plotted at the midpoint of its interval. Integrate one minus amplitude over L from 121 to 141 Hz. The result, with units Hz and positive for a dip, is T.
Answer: -1.7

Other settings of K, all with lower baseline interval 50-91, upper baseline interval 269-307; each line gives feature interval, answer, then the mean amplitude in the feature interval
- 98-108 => -0.1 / 1.16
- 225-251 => 0.3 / 0.998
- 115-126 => -1.3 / 1.27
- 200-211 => -1.9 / 1.22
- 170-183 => -0.7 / 1.13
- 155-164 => -0.2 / 1.12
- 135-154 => -1.9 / 1.22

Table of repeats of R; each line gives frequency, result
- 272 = 0.909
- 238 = 0.992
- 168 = 1.1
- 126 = 1.34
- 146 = 1.23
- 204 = 1.23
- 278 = 0.967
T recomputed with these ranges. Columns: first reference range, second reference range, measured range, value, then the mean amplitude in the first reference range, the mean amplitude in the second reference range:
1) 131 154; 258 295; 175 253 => -2.79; 1.22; 0.964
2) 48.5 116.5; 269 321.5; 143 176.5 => -1.98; 1.18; 0.91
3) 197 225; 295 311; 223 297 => 4.54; 1.21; 0.911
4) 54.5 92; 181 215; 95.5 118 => 0.54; 1.19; 1.21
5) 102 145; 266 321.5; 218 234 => -1.31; 1.23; 0.912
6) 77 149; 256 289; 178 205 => -2.63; 1.23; 0.96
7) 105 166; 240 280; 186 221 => -4.60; 1.21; 0.956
